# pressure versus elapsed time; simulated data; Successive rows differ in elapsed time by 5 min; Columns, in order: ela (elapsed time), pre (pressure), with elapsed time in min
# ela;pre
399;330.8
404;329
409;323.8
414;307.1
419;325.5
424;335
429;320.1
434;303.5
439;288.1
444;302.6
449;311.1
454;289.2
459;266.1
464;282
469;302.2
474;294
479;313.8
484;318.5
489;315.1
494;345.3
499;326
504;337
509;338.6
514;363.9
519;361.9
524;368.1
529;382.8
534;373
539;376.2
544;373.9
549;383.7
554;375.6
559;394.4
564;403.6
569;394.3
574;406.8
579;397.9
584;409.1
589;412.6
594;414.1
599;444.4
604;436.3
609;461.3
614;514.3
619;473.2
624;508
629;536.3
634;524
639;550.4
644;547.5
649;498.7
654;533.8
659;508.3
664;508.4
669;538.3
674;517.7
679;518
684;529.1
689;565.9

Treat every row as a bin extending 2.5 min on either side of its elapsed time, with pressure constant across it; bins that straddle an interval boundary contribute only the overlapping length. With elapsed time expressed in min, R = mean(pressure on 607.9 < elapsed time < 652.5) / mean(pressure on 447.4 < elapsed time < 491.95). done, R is 1.7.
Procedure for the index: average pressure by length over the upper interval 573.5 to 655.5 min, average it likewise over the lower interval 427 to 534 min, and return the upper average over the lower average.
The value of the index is 1.48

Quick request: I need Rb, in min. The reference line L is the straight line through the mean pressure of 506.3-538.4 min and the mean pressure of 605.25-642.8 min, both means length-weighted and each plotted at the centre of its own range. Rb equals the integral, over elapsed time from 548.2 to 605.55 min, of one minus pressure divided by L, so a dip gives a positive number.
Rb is 4.6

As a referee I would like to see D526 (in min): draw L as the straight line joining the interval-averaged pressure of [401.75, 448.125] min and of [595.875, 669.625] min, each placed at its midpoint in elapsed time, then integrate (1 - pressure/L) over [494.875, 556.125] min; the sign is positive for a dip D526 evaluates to 6.6 min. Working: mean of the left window 315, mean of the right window 504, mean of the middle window 363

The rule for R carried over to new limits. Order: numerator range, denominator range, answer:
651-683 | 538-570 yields 1.35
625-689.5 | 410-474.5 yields 1.74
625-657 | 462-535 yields 1.59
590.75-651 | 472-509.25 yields 1.52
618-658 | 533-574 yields 1.35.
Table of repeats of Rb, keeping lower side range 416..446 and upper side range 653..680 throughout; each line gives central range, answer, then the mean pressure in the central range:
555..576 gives 1.6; 398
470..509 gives 4.6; 322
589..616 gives 0.9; 449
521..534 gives 0.8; 374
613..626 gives -0.5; 496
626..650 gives -1.8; 533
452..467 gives 2.6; 280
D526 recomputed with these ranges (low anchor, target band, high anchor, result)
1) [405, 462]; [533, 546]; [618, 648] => 1.47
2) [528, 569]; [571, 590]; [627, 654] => 1.28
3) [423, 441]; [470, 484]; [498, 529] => 1.16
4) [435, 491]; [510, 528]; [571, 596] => -0.76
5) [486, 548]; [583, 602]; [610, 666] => 1.45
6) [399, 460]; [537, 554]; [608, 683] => 1.77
